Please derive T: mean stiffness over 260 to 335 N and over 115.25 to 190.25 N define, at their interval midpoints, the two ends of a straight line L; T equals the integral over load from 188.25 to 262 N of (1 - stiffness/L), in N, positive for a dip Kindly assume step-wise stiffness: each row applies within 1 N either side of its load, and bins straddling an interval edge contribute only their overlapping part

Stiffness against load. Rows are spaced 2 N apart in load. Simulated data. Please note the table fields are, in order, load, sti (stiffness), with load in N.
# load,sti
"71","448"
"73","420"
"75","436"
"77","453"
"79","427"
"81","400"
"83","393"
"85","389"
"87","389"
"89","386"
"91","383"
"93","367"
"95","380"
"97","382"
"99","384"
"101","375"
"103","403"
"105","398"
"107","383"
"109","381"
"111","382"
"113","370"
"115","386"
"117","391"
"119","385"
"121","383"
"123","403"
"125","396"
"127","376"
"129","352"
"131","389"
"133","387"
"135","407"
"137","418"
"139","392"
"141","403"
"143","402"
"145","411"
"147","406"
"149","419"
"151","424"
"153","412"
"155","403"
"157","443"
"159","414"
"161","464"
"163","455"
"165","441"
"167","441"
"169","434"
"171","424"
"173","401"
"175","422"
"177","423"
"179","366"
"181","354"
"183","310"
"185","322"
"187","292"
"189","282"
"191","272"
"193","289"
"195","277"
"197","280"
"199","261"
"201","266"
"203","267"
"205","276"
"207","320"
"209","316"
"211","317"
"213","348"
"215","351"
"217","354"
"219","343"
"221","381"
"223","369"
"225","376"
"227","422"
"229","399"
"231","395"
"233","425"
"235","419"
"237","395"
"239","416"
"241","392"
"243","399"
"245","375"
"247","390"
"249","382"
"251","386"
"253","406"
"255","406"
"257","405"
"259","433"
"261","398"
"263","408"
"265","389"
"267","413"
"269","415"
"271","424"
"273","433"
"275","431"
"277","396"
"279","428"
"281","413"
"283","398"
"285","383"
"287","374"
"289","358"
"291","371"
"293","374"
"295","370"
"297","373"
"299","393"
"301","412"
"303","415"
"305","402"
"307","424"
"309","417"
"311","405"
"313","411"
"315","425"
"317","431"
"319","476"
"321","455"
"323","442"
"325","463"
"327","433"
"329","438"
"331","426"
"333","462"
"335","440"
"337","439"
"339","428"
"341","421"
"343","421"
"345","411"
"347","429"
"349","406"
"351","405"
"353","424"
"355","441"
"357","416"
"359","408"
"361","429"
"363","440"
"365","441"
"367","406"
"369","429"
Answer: 8.74 N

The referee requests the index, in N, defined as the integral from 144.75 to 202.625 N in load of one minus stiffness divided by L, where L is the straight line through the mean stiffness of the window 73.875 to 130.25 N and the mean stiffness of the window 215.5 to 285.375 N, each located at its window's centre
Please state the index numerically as 3.5 N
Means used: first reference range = 391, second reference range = 400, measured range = 371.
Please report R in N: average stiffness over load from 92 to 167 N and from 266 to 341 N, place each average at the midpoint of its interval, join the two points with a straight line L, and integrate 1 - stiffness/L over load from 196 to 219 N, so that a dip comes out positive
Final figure 5.7 N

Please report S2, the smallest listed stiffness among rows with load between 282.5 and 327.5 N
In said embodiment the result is 358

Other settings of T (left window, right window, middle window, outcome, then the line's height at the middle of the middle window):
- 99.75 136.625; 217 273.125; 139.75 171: -2.76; 390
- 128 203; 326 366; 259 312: 1.17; 410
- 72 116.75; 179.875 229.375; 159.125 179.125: -4.92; 344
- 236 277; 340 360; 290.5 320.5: 0.28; 412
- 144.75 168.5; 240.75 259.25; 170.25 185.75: 1.59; 421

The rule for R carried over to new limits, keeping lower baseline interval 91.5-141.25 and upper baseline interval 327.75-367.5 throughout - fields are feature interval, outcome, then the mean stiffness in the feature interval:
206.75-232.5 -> 2.6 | 363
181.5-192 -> 2.6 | 298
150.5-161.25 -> -0.8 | 424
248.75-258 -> 0.3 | 398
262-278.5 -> 0.0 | 414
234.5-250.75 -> 0.5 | 395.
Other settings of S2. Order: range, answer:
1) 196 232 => 261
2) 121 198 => 272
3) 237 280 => 375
